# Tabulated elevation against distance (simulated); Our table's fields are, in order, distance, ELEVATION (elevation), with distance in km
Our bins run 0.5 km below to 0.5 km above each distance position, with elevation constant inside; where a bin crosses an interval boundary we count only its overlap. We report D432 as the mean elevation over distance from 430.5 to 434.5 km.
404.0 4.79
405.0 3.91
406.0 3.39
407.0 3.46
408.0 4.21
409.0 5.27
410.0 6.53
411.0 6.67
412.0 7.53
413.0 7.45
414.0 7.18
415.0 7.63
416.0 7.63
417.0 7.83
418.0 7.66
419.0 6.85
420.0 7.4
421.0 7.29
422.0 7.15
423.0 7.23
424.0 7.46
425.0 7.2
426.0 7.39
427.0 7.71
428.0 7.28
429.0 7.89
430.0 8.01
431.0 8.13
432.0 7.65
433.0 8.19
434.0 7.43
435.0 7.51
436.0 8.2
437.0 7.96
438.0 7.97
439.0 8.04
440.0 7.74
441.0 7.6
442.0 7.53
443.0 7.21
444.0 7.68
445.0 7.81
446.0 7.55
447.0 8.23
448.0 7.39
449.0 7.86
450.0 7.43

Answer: 7.85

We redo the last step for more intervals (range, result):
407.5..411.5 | 5.67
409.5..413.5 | 7.04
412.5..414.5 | 7.31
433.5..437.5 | 7.78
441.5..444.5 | 7.47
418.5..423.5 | 7.18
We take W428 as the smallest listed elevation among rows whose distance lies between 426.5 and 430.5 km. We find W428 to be 7.28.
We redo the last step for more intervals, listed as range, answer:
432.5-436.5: 7.43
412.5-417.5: 7.18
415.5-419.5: 6.85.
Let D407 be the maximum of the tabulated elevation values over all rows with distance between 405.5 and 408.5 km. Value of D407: 4.21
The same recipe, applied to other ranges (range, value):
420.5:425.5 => 7.46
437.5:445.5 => 8.04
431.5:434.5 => 8.19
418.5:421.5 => 7.4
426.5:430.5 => 8.01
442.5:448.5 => 8.23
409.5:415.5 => 7.63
